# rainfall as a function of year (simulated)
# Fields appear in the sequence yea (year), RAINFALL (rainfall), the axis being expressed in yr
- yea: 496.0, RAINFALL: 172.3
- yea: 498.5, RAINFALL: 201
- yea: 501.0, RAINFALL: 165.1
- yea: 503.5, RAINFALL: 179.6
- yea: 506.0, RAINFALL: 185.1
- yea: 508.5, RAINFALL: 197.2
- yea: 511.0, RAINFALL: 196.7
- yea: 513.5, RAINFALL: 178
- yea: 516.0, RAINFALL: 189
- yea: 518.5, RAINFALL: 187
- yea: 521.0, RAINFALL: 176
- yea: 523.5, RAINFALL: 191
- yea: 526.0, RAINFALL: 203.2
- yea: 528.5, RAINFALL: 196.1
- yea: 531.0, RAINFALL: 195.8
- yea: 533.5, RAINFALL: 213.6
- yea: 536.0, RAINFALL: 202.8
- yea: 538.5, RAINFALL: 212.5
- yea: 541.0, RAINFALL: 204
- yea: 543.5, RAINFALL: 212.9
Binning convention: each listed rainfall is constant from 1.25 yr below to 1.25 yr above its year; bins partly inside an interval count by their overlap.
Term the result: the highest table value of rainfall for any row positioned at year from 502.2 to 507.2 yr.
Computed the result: 185.1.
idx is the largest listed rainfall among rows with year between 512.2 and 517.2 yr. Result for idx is 189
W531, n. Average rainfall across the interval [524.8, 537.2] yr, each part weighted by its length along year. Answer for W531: 202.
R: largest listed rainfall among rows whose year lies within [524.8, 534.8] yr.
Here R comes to 213.6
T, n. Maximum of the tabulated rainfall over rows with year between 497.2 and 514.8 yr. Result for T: 201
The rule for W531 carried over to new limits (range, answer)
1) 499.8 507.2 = 177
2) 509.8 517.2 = 188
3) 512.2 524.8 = 184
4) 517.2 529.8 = 191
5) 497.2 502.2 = 183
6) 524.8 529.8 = 200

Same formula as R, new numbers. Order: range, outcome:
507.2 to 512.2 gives 197.2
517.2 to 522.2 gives 187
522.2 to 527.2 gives 203.2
